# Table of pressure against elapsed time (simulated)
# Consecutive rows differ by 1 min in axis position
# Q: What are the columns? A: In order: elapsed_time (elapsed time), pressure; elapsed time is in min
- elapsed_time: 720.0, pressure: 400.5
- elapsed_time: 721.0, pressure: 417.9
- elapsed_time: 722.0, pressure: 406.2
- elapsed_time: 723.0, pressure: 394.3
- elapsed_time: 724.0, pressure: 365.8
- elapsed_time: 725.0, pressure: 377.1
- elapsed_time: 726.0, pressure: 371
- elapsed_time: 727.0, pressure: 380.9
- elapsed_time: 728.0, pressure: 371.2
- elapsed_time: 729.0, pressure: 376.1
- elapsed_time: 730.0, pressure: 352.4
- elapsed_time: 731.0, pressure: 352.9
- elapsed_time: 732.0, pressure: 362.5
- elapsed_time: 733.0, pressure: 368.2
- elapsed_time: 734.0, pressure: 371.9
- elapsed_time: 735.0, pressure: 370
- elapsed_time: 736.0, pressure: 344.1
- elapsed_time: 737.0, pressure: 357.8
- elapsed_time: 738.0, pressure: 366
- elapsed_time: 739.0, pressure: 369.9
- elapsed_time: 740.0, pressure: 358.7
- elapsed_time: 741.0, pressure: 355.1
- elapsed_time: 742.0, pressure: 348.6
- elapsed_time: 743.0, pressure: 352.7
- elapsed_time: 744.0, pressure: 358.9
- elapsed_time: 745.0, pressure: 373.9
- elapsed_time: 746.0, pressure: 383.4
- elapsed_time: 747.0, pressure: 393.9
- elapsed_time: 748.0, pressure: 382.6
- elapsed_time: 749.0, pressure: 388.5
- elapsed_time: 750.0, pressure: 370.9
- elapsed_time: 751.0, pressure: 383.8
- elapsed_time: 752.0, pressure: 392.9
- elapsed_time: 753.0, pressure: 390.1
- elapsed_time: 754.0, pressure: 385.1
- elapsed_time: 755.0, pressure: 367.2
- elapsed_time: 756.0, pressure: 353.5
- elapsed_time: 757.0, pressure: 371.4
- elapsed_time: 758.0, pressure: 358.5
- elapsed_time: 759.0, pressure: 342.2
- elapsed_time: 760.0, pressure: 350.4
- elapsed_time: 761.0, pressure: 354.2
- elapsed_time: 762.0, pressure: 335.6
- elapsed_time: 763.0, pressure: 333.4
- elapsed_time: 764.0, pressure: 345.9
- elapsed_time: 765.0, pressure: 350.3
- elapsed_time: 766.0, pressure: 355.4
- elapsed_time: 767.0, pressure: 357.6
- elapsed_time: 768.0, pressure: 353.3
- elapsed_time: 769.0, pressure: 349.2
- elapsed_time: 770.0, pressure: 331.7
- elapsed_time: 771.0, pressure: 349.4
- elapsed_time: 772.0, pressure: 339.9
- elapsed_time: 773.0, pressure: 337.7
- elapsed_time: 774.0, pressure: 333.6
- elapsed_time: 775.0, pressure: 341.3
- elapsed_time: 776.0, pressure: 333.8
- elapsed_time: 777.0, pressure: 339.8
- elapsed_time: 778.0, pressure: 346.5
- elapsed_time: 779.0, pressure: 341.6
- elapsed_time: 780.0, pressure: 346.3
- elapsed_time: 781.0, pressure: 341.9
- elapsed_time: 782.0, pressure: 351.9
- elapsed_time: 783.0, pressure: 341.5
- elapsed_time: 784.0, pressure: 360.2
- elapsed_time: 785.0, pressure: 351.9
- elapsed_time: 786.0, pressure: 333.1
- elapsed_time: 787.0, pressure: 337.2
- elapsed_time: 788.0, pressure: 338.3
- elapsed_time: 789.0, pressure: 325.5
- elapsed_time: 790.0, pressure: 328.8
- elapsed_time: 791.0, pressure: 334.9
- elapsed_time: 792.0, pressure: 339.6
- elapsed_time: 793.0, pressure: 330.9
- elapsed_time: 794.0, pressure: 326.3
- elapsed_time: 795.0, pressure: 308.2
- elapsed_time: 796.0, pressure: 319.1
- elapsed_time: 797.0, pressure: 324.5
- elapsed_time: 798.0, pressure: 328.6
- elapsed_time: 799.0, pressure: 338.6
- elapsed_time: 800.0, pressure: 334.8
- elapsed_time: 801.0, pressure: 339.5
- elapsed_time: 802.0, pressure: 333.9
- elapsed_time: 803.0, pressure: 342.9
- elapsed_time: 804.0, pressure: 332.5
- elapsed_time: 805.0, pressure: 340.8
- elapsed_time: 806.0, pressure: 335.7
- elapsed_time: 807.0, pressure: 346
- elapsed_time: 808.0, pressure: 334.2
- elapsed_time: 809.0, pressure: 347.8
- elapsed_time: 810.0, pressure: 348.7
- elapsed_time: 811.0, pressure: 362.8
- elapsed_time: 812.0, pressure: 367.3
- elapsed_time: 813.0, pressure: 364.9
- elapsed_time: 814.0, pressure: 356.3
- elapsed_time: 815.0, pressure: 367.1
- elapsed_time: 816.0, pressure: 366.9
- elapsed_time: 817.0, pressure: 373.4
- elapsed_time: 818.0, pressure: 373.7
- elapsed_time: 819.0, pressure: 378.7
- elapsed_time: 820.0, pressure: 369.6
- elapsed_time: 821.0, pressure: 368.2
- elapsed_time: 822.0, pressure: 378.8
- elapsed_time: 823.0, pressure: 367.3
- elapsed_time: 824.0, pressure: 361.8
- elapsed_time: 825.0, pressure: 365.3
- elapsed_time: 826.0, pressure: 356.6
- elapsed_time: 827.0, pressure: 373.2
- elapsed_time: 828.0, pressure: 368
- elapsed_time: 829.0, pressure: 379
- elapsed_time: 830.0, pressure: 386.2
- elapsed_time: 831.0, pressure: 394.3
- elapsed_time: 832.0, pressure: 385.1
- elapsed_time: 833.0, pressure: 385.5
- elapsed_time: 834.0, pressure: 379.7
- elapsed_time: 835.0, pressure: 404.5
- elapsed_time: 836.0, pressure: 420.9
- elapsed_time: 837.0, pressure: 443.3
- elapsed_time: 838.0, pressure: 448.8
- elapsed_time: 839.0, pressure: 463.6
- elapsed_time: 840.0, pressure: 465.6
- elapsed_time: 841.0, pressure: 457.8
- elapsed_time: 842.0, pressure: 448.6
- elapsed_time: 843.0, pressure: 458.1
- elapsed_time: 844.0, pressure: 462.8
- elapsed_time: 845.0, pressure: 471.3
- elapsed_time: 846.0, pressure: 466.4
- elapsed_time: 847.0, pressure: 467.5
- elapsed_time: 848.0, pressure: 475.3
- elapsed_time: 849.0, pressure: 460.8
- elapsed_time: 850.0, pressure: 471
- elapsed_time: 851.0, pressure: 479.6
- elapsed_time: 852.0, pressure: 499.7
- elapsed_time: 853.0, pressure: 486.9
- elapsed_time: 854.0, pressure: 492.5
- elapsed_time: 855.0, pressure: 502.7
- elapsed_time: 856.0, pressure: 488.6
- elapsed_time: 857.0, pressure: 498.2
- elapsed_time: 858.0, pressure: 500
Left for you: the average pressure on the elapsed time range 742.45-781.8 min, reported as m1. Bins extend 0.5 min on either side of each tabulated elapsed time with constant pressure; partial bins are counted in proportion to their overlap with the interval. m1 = 357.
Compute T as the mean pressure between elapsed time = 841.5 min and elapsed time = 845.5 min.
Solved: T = 460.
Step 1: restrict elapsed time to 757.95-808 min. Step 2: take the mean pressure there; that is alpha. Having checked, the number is 340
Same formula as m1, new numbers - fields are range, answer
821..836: 379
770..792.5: 340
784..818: 342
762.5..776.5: 344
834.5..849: 454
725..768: 365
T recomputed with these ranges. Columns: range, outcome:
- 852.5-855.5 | 494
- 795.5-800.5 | 329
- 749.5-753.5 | 384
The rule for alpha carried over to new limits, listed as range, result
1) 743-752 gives 379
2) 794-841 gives 369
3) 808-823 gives 365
